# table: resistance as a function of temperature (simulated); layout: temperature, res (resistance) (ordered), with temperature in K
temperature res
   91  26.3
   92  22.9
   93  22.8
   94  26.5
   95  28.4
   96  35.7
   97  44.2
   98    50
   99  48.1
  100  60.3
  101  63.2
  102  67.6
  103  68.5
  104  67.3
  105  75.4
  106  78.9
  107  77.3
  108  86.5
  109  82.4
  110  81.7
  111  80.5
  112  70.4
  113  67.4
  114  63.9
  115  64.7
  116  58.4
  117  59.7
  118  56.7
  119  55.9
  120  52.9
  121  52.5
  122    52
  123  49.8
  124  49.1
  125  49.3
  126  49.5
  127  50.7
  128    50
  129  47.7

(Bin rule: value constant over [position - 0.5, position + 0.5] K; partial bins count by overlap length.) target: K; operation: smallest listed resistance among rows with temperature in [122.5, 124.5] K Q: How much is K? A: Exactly 49.1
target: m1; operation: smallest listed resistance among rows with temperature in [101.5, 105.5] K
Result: 67.3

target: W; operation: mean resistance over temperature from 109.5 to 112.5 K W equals 77.5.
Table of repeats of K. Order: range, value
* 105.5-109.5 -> 77.3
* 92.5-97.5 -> 22.8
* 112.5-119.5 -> 55.9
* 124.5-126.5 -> 49.3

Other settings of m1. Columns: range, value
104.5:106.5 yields 75.4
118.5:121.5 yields 52.5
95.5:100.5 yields 35.7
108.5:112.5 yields 70.4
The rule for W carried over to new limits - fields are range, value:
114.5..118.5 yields 59.9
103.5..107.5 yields 74.7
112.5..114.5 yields 65.7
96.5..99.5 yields 47.4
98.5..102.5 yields 59.8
